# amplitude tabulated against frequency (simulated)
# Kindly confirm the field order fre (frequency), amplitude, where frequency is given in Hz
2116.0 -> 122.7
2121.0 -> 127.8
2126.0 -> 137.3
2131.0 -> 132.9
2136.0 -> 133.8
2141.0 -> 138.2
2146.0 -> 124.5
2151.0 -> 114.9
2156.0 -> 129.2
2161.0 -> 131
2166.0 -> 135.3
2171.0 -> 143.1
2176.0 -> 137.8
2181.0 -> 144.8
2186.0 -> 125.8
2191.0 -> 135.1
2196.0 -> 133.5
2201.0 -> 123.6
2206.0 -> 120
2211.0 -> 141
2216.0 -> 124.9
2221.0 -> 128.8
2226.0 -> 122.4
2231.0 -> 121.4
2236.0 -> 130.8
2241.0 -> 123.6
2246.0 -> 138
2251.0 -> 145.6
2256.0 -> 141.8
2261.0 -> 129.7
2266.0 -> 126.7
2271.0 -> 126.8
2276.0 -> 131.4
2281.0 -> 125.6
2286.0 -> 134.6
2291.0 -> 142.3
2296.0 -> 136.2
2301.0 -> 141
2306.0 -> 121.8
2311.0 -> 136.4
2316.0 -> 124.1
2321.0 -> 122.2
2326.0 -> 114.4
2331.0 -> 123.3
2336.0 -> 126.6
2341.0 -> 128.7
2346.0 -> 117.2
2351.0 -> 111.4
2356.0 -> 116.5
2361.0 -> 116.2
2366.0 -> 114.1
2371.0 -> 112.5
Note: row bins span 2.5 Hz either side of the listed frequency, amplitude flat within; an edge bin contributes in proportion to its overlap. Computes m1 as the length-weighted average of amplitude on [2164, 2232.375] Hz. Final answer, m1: 131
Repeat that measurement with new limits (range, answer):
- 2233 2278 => 133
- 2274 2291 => 132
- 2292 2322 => 131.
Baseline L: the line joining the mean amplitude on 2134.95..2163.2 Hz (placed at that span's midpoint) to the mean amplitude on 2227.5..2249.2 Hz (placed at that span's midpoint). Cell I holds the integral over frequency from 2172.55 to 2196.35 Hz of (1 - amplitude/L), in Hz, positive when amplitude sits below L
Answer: -1.4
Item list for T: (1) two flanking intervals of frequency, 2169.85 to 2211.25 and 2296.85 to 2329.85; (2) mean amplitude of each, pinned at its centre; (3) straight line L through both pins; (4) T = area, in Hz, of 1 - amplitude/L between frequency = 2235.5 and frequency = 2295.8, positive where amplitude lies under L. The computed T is -1.8 Hz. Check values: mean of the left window 133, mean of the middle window 133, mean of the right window 127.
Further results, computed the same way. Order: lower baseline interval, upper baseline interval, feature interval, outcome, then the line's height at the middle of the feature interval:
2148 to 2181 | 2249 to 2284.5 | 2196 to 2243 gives 2.08 Hz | 133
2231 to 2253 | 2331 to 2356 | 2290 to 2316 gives -1.76 Hz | 126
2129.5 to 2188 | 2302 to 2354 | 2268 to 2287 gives -0.48 Hz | 126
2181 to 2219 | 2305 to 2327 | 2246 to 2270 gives -1.55 Hz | 127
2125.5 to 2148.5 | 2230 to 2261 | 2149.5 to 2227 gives 1.34 Hz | 133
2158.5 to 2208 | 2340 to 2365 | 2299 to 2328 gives -1.38 Hz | 121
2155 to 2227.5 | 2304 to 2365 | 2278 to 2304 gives -2.30 Hz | 125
